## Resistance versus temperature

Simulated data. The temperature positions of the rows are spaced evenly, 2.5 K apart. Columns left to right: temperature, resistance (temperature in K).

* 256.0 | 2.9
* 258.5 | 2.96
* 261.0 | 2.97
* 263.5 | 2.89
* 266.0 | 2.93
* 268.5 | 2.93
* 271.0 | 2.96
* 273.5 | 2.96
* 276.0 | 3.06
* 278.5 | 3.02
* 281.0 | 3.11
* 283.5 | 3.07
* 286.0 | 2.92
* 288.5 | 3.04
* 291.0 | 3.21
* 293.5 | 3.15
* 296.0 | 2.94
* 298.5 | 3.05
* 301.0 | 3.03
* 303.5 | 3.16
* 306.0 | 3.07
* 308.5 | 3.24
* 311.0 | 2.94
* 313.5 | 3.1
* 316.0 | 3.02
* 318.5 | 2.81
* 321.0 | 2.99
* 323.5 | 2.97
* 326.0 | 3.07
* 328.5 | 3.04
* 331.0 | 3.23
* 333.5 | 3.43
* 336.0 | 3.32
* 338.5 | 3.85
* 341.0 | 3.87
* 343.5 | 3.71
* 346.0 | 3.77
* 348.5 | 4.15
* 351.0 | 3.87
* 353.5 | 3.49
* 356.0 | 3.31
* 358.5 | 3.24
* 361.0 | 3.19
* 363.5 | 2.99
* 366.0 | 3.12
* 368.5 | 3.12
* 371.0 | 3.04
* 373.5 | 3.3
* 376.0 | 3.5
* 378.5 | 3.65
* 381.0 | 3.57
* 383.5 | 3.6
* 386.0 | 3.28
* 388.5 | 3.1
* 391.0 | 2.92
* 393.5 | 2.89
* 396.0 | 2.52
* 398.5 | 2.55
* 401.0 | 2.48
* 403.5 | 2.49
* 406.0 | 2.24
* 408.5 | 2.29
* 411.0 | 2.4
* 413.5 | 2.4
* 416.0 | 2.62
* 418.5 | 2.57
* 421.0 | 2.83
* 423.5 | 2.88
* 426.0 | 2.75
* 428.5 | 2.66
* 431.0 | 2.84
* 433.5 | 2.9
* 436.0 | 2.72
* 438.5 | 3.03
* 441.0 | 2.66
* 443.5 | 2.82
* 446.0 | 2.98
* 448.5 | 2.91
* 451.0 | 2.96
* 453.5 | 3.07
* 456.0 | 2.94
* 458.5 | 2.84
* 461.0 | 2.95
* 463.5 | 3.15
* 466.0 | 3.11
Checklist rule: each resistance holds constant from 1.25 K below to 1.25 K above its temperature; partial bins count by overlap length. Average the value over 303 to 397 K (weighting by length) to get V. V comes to 3.28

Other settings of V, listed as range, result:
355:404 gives 3.1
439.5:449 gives 2.84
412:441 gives 2.74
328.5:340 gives 3.42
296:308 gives 3.07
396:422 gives 2.49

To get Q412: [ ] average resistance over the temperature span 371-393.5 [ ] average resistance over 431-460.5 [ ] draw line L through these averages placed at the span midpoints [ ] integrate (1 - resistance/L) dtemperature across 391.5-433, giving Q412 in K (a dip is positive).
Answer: 6.9 K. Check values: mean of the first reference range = 3.32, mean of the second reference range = 2.89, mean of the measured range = 2.6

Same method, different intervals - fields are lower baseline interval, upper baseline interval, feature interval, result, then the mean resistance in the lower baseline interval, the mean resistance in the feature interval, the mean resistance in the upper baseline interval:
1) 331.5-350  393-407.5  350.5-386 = -2.3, 3.71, 3.34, 2.51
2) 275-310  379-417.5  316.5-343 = -2.7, 3.08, 3.26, 2.77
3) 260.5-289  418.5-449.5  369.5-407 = -1.9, 2.99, 3.01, 2.82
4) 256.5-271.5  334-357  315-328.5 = 1.9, 2.94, 2.98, 3.7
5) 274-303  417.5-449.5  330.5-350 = -4.7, 3.05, 3.69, 2.81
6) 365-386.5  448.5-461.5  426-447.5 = 1.5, 3.36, 2.82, 2.95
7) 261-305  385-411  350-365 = -3.0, 3.02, 3.34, 2.66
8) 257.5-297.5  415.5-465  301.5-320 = -0.4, 3.01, 3.05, 2.86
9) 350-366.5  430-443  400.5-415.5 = 3.1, 3.32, 2.39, 2.83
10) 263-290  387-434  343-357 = -4.6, 2.99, 3.72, 2.65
